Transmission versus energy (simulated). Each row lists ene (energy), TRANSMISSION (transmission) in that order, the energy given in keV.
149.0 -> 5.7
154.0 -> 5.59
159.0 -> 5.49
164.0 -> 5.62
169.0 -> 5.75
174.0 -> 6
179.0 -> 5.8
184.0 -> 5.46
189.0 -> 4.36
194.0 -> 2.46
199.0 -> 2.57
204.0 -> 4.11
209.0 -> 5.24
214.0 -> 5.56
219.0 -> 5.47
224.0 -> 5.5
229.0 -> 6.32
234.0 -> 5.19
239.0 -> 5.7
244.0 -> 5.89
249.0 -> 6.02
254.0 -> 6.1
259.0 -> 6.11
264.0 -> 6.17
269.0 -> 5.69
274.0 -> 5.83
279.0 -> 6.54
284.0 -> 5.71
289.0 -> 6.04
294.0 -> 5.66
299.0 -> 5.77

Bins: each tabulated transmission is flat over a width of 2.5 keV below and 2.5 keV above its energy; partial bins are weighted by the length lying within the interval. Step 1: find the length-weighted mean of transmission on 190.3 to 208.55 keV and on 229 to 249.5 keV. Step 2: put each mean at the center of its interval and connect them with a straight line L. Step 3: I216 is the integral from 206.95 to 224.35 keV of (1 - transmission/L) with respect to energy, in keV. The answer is -4.4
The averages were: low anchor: 3.38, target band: 5.44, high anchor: 5.74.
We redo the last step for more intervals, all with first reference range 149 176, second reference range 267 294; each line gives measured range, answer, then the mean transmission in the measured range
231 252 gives 0.5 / 5.72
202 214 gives 1.9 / 4.88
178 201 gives 6.7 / 4.05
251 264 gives -0.5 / 6.11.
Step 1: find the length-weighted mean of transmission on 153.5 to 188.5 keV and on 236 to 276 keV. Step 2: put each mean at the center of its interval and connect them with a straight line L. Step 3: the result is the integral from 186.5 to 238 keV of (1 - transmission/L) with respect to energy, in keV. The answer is 9.5 keV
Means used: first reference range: 5.6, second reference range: 5.93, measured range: 4.71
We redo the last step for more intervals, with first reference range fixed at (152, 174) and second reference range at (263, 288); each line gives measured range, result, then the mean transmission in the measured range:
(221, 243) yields 0.6 keV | 5.69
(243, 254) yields -0.2 keV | 6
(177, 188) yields 0.5 keV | 5.45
